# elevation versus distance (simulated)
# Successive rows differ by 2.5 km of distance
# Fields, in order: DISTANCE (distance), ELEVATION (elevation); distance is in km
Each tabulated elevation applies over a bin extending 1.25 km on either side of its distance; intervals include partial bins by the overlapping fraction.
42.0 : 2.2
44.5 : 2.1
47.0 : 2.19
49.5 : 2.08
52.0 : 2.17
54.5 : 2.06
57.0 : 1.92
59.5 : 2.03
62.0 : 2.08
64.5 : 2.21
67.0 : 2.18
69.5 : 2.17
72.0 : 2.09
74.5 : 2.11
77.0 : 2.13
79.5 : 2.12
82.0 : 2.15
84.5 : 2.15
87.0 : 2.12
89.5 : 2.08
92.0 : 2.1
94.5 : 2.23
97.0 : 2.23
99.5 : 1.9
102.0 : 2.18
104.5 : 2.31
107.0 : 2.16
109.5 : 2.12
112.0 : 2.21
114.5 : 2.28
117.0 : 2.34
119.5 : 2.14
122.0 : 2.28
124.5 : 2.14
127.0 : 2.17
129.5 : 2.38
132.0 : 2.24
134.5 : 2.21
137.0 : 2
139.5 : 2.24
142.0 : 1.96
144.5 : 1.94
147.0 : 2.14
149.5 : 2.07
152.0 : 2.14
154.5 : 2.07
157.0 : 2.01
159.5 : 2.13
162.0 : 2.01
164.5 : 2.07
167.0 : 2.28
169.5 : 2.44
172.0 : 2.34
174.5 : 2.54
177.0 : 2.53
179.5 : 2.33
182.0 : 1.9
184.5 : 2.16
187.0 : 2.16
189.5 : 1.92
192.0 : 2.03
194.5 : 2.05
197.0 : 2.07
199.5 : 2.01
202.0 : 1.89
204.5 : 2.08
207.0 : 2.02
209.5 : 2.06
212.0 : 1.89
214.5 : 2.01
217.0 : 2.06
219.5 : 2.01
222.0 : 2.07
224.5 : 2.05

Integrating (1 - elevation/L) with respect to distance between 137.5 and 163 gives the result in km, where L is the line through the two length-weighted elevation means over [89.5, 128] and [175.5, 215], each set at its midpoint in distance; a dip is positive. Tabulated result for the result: 0.7 km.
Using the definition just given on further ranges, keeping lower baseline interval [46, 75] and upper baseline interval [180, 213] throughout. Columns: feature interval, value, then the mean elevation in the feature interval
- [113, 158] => -1.99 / 2.15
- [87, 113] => -0.83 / 2.15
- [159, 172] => -1.01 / 2.2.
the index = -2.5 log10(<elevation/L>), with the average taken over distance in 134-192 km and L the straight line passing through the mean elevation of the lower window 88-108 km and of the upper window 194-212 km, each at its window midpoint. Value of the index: -0.04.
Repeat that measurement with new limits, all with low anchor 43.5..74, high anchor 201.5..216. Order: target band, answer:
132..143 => -0.04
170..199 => -0.09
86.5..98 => -0.04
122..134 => -0.09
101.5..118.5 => -0.08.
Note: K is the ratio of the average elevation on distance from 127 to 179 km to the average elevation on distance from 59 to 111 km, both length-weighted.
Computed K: 1.02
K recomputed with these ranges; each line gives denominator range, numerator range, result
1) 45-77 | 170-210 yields 1.01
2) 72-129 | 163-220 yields 0.98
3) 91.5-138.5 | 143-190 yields 0.99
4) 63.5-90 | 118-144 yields 1.02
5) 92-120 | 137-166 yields 0.95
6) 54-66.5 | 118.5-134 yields 1.08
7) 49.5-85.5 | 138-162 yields 0.98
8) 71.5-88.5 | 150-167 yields 0.98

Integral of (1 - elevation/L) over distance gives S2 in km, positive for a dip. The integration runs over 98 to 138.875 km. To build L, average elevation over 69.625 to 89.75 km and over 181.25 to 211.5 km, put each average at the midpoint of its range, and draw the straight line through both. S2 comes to -1.97 km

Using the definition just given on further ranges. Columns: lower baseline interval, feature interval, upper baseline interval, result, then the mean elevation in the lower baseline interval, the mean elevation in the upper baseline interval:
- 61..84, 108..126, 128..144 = -0.5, 2.14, 2.16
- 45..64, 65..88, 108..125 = -0.1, 2.08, 2.22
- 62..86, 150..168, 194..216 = -0.4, 2.14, 2.01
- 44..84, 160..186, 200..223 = -2.8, 2.11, 2.01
